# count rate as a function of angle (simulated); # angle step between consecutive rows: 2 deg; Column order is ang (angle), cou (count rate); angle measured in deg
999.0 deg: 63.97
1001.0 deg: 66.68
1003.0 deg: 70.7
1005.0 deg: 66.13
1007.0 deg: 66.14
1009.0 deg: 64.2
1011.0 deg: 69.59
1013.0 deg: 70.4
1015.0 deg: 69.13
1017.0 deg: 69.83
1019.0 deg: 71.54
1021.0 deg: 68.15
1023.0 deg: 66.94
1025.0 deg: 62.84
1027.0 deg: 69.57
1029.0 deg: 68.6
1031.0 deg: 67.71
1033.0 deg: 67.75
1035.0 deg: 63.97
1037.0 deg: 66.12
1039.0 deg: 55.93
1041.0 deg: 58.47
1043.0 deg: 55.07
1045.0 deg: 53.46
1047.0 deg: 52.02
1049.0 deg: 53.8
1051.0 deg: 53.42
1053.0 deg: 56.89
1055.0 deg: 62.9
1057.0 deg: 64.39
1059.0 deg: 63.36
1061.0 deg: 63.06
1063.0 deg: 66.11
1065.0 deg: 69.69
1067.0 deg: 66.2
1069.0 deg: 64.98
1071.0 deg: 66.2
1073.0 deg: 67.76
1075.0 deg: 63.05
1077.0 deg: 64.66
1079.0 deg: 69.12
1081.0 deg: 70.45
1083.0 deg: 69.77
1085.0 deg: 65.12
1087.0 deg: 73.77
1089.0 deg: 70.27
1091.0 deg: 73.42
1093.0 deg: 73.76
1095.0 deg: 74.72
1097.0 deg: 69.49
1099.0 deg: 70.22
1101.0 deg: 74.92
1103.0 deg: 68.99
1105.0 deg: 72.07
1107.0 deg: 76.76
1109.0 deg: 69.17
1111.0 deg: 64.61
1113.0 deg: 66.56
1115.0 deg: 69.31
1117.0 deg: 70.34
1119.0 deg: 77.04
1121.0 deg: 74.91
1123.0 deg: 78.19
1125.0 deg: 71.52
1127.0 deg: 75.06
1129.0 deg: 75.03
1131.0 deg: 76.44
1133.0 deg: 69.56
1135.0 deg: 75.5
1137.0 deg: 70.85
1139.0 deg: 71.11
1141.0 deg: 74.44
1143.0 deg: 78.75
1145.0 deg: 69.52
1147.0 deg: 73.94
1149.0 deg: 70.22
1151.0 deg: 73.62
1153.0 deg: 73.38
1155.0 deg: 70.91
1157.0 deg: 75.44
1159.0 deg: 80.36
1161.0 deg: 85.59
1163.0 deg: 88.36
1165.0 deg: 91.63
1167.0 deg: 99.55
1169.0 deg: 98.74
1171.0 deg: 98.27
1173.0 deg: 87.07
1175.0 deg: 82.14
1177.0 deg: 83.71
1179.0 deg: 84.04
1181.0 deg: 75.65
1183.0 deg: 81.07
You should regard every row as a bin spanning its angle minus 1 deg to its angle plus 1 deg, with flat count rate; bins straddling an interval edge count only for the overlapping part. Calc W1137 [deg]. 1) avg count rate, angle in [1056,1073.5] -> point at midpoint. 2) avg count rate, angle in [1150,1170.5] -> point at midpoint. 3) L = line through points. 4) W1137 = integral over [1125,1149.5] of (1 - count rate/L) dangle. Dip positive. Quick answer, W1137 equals 1.93 deg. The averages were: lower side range 65.7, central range 73.4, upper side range 84.1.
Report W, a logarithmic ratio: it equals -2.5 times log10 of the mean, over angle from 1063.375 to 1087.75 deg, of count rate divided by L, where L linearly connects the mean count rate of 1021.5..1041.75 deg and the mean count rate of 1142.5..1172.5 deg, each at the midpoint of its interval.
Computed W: 0.05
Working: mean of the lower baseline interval 65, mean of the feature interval 67.5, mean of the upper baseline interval 82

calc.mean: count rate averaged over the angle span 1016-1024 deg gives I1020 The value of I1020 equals 69.1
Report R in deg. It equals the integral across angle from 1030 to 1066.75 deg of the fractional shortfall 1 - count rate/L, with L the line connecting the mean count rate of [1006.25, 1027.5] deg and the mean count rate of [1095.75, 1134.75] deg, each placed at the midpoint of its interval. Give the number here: 4.5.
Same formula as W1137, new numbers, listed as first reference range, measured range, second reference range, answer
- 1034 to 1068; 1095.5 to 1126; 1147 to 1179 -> 0.44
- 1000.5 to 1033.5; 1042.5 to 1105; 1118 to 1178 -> 6.16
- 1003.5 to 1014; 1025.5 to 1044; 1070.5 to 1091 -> 1.12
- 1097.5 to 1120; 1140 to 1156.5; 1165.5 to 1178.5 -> 2.06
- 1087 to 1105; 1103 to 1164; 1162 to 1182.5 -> 4.82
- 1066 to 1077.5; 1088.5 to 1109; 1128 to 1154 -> -1.15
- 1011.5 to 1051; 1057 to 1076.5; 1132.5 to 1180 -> 0.81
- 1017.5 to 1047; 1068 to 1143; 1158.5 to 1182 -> 5.31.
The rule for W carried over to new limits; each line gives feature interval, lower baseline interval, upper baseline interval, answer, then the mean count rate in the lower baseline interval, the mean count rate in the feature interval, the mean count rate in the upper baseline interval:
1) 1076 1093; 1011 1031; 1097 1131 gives 0.02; 68.6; 69.8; 72.2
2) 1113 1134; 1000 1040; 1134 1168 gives 0.03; 67.1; 73.4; 77.8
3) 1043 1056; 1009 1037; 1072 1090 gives 0.22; 67.9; 55.4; 68.2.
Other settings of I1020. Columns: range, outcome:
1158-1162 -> 83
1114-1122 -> 72.9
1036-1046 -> 57.8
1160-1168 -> 91.3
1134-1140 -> 72.5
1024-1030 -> 67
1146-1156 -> 72.4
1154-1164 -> 80.1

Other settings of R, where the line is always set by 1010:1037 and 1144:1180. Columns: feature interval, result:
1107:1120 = 1.2 deg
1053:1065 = 1.3 deg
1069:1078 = 1.0 deg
